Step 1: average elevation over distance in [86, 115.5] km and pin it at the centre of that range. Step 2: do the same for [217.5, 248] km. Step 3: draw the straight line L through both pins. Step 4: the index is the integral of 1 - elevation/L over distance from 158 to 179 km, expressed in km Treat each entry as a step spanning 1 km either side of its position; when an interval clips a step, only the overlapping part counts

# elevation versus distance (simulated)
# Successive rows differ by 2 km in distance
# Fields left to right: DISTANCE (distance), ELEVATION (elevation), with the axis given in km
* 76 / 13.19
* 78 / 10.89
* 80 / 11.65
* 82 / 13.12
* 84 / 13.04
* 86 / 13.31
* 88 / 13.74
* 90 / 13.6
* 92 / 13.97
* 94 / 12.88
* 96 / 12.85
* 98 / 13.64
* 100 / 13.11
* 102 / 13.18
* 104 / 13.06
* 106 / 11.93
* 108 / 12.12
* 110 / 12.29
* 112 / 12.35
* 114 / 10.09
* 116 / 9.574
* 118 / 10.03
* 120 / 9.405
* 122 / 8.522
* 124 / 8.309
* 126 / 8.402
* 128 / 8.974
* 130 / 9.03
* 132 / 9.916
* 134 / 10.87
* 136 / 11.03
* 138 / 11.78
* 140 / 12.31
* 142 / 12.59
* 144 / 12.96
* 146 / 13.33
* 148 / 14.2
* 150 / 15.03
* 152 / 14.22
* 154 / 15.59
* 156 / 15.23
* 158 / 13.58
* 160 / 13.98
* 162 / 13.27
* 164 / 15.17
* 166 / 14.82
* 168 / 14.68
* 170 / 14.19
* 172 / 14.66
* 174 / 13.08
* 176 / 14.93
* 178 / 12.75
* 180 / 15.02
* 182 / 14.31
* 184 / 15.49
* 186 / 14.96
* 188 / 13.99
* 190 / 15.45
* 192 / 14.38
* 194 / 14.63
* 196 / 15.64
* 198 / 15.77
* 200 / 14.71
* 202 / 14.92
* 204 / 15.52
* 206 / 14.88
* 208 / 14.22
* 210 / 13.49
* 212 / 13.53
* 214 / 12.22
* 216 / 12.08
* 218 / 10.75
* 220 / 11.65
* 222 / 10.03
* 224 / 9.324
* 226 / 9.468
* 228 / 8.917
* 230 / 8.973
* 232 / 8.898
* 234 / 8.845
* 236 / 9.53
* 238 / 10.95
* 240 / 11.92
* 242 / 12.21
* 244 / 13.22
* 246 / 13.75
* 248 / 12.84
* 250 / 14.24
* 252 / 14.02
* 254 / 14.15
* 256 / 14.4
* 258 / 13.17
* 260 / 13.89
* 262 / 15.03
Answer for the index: -4.4 km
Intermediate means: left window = 12.7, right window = 10.6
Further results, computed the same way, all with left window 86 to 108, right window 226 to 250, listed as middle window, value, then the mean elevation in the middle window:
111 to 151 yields 5.3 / 10.9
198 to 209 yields -3.3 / 14.9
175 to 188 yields -2.9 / 14.5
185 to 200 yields -4.2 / 15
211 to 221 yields -0.6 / 12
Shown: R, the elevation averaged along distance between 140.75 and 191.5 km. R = 14.3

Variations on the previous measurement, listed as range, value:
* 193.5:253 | 12.4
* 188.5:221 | 14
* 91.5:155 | 11.8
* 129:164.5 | 13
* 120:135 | 9.16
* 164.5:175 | 14.3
